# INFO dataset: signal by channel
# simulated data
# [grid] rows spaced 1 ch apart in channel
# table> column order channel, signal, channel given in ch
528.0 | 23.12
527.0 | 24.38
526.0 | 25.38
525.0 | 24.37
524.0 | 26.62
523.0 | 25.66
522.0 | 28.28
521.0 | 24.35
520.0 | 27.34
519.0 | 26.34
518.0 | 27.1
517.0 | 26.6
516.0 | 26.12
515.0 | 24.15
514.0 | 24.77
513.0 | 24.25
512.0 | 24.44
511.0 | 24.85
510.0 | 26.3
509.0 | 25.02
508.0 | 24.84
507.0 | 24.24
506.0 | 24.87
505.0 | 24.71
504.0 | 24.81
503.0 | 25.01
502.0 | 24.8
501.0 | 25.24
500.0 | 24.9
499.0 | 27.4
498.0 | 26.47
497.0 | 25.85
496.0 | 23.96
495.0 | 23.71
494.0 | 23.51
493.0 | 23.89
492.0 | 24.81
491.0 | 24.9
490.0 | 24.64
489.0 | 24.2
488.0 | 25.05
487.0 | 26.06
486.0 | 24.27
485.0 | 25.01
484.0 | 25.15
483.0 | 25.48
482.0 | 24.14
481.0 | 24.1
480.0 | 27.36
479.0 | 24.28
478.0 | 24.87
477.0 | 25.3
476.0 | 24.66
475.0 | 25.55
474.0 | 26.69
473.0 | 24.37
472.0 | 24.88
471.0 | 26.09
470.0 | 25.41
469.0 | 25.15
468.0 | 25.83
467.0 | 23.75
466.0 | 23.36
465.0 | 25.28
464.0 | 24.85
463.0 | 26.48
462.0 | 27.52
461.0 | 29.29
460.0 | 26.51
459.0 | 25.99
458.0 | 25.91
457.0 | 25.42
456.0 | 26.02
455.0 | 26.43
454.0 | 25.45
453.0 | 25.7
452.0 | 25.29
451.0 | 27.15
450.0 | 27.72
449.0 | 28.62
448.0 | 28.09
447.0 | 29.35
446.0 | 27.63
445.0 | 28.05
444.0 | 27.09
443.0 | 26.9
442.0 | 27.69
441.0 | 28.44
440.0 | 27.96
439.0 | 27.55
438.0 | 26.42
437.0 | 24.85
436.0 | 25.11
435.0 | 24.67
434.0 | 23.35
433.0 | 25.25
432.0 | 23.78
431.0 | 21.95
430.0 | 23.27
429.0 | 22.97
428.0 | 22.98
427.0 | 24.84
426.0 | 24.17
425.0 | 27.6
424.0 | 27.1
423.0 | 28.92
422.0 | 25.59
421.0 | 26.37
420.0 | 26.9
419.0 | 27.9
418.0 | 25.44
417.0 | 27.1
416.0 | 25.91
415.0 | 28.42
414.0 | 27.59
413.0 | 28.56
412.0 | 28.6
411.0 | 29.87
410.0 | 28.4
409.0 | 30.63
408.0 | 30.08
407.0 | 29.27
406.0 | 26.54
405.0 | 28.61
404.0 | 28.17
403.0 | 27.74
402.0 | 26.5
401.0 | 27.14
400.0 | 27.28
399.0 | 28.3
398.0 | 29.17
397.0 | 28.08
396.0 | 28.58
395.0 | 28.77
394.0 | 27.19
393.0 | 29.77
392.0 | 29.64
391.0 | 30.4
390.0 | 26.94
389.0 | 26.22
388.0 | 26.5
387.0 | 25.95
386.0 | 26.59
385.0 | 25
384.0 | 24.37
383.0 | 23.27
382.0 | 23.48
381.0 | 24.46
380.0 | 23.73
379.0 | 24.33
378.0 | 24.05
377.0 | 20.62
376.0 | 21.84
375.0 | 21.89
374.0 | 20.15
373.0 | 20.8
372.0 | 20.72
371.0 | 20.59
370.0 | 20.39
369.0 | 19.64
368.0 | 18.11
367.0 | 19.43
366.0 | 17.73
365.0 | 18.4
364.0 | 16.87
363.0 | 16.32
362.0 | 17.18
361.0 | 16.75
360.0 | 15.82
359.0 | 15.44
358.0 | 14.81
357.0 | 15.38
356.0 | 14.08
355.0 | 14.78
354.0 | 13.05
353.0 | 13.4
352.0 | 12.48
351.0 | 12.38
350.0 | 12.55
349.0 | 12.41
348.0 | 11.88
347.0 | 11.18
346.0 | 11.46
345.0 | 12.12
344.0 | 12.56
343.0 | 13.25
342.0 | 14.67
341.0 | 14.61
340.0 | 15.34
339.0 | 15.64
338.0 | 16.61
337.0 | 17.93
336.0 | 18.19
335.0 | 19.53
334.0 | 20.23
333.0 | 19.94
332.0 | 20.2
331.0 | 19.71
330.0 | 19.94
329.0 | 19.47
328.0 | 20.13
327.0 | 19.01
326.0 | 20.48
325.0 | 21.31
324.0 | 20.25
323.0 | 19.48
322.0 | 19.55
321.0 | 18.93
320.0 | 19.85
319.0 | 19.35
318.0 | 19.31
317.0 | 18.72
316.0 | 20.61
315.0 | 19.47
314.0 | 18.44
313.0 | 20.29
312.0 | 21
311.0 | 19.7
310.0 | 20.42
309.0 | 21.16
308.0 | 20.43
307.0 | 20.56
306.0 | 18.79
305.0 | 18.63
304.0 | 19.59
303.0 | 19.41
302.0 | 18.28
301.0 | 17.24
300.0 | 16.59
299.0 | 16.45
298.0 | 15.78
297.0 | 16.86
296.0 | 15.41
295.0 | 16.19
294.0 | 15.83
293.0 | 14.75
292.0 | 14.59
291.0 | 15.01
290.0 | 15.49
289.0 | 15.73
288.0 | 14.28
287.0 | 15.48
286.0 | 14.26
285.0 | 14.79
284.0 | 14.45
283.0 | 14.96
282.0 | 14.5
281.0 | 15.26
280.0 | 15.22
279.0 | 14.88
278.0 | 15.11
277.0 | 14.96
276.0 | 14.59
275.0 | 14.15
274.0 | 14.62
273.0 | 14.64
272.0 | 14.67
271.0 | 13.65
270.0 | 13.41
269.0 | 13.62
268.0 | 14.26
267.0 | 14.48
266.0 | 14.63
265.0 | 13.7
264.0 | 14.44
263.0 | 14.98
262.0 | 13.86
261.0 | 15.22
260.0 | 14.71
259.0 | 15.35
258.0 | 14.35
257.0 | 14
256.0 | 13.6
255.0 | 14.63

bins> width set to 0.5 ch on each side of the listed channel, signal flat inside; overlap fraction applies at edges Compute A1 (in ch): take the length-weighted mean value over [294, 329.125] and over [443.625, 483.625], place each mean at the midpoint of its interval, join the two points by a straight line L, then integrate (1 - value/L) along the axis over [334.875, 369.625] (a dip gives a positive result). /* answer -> 9.5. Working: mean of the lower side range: 19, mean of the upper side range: 26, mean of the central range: 15.2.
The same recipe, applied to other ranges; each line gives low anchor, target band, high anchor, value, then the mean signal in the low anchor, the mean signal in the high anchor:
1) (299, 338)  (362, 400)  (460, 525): -3.7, 19.5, 25.3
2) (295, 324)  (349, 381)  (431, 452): 6.3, 18.9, 26.6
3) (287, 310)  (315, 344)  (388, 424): 2.3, 17.2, 28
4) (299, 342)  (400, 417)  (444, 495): -3.8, 19.1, 25.7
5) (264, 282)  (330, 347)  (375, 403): 3.8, 14.5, 26.2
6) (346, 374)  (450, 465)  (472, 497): -2.2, 16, 24.9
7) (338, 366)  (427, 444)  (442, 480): -1.3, 14.4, 26.2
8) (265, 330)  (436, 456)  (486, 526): -3.7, 17.1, 25.2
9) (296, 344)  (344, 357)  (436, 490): 4.8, 18.7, 26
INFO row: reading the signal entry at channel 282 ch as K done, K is 14.5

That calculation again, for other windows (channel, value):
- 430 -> 23.27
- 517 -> 26.6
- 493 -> 23.89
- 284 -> 14.45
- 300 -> 16.59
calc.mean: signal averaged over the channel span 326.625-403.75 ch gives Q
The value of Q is 20.2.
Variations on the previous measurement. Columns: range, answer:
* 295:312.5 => 18.5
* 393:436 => 26.9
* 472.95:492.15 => 25.1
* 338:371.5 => 15.2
